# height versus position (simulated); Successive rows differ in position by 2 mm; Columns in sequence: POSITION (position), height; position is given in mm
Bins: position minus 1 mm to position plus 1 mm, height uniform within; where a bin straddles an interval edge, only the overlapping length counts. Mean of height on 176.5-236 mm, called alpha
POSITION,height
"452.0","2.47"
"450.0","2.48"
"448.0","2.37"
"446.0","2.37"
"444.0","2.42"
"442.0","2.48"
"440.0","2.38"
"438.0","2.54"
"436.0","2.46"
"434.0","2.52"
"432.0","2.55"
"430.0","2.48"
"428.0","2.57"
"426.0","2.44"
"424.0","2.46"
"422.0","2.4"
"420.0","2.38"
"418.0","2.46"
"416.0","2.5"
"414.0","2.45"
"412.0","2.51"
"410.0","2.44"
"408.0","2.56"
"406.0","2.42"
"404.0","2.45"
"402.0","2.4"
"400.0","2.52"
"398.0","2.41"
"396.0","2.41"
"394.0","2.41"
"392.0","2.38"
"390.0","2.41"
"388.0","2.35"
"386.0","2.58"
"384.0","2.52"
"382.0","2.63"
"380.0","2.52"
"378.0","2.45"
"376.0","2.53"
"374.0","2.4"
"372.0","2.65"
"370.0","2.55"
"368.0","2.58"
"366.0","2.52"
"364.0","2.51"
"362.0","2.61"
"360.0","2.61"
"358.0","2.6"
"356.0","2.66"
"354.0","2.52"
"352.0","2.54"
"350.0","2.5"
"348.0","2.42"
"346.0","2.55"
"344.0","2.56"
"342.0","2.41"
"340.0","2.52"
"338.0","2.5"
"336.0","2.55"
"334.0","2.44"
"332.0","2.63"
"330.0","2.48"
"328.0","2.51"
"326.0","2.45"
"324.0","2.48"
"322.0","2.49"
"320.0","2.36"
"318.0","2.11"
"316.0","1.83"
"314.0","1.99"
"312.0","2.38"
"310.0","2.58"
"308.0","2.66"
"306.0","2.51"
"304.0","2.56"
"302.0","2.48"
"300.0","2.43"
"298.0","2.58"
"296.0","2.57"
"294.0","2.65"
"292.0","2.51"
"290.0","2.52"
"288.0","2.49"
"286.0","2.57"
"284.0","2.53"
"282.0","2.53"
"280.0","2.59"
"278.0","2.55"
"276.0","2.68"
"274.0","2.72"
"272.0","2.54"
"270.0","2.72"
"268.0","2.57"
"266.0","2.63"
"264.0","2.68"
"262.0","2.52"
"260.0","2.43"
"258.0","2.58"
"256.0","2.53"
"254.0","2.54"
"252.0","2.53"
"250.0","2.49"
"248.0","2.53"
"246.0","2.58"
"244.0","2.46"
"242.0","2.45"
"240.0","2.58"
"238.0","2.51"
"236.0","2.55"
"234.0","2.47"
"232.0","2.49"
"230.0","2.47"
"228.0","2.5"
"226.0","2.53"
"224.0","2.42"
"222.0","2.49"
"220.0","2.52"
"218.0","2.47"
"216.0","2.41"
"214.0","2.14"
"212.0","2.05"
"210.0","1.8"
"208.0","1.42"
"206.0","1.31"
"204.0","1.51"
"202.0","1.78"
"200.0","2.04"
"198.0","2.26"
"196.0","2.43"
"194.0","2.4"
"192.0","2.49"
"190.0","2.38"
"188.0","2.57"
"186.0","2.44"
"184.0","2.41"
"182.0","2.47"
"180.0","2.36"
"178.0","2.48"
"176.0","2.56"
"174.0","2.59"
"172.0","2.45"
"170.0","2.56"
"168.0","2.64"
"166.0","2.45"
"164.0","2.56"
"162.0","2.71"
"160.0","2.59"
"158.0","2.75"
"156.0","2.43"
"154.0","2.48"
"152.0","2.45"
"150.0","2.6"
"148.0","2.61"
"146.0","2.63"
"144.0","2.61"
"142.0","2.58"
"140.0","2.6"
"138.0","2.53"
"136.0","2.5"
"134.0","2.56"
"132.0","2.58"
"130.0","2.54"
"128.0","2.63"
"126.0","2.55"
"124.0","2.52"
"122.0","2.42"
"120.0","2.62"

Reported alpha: 2.27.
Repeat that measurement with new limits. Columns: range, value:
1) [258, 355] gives 2.5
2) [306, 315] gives 2.41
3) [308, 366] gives 2.46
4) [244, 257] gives 2.53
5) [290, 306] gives 2.54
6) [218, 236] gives 2.49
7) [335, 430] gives 2.5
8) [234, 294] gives 2.56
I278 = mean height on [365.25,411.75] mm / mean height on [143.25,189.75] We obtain 0.98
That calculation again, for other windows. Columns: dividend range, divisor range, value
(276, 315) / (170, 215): 1.14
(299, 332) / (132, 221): 1.01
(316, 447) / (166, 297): 1.02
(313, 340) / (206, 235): 1.05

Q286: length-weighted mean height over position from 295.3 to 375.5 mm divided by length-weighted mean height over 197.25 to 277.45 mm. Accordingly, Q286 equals 1.05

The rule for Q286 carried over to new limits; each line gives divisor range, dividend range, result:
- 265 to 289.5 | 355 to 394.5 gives 0.97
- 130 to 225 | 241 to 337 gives 1.05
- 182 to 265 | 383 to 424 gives 1.04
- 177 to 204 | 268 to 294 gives 1.11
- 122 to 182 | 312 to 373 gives 0.97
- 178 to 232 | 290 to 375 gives 1.11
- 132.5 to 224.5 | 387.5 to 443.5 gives 1.03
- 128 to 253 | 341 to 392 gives 1.04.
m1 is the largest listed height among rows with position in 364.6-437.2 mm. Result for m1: 2.65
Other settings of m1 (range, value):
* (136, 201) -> 2.75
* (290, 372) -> 2.66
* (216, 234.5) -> 2.53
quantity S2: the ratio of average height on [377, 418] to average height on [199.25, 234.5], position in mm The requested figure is 1.15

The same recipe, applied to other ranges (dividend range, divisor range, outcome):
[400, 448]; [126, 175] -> 0.96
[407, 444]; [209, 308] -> 0.99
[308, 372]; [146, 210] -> 1.05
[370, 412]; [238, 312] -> 0.97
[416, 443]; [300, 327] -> 1.04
